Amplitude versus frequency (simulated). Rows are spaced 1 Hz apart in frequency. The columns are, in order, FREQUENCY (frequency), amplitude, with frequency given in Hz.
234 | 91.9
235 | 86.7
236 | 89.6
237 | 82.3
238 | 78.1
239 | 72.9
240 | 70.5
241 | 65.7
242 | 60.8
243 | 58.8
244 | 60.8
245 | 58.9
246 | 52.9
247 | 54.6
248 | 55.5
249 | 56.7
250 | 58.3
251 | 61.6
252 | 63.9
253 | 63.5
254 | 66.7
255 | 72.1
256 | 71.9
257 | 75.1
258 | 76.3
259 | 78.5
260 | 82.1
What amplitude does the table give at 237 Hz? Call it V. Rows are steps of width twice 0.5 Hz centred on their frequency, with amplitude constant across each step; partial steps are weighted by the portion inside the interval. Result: 82.3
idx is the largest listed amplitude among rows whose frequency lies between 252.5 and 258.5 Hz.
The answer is 76.3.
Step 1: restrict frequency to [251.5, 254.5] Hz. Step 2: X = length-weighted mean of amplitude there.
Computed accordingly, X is 64.7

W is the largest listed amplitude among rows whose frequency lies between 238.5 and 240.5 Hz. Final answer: 72.9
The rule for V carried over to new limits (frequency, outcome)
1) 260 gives 82.1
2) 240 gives 70.5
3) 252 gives 63.9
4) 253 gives 63.5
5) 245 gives 58.9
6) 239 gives 72.9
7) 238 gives 78.1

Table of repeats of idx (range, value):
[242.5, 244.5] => 60.8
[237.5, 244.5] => 78.1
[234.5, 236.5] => 89.6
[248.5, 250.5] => 58.3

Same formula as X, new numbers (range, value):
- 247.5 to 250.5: 56.8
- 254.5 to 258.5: 73.8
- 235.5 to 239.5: 80.7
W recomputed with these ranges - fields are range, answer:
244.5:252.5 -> 63.9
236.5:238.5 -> 82.3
